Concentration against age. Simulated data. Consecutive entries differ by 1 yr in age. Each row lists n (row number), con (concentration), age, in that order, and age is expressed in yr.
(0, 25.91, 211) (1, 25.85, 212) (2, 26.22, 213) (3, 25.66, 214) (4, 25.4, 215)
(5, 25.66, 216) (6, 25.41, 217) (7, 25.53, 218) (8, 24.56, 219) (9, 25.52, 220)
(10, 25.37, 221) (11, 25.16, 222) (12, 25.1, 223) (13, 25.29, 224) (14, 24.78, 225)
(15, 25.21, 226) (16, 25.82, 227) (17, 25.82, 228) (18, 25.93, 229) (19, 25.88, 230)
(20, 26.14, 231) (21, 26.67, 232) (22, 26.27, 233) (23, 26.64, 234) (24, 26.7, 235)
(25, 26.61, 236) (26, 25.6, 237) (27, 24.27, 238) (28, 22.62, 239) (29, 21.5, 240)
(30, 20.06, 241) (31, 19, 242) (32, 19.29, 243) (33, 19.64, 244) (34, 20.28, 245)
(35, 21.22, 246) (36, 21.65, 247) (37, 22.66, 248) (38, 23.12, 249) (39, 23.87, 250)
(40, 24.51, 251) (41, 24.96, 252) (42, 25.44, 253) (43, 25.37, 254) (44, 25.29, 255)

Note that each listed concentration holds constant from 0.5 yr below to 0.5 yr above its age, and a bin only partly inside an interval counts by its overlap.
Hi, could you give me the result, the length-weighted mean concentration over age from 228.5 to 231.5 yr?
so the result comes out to 26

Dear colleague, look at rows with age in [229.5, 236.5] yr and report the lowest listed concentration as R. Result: 25.88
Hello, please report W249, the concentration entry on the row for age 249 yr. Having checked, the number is 23.12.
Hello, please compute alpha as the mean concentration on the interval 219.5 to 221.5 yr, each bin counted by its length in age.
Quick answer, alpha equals 25.4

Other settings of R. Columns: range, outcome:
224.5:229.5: 24.78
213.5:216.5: 25.4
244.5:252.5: 20.28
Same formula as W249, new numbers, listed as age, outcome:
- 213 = 26.22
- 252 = 24.96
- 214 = 25.66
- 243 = 19.29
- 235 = 26.7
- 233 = 26.27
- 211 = 25.91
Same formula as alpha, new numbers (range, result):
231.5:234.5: 26.5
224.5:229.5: 25.5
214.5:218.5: 25.5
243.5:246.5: 20.4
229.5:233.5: 26.2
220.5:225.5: 25.1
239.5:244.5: 19.9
